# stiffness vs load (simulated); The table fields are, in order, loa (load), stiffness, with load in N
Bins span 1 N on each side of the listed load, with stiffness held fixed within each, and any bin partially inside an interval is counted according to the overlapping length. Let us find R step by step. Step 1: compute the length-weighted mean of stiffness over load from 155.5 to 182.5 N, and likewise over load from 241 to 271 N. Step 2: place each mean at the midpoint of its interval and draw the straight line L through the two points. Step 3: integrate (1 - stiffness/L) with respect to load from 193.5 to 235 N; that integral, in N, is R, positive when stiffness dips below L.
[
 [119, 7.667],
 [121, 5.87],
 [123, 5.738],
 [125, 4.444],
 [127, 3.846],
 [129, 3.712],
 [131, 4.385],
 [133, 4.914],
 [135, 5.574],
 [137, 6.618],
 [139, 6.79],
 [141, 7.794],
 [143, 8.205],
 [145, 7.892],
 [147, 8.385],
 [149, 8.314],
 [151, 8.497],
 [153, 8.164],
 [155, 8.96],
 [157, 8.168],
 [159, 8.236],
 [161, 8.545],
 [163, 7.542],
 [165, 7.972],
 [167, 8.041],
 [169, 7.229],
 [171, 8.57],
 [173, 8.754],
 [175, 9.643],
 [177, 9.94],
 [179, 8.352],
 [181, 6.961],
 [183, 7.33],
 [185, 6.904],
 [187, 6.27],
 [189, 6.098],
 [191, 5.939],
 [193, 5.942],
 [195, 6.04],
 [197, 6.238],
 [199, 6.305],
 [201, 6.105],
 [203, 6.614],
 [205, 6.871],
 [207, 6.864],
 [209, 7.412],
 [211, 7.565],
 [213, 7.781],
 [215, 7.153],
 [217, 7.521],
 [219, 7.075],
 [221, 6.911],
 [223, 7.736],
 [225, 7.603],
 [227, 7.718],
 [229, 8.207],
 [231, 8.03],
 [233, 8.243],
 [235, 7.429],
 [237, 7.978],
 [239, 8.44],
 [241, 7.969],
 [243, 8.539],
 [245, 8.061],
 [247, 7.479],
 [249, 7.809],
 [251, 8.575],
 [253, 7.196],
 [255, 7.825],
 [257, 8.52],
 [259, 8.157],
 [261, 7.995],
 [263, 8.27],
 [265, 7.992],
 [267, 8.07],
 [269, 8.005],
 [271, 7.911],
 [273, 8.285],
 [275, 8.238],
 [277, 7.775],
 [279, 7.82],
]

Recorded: 4.91 N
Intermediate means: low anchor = 8.3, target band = 7.19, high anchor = 8.03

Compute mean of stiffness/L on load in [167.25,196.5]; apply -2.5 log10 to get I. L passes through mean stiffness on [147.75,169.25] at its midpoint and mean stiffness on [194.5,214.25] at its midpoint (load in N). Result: 0.013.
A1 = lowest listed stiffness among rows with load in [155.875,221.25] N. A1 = 5.939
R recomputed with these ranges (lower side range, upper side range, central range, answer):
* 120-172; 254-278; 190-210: 2.85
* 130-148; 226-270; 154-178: -4.82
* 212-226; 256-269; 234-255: -0.27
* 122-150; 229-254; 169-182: -3.28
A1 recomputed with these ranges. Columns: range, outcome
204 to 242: 6.864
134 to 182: 5.574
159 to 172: 7.229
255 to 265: 7.825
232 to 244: 7.429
